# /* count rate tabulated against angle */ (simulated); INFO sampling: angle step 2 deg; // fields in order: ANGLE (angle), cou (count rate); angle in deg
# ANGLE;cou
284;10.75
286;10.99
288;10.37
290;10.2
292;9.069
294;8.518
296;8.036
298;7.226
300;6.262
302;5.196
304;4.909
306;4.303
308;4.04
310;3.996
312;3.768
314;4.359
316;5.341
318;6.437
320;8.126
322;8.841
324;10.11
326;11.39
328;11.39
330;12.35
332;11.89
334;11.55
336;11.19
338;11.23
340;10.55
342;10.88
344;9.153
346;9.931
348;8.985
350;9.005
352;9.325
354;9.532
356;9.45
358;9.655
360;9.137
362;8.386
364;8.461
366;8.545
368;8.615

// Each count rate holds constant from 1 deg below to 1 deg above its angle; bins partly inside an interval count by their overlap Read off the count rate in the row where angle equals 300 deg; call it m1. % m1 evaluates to 6.262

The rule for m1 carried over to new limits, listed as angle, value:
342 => 10.88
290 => 10.2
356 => 9.45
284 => 10.75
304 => 4.909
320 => 8.126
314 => 4.359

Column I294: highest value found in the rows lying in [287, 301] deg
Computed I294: 10.37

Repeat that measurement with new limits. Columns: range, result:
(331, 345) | 11.89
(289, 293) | 10.2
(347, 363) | 9.655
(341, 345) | 10.88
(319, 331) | 12.35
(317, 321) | 8.126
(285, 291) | 10.99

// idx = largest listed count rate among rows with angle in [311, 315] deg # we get 4.359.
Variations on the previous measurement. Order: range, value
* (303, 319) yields 6.437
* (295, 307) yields 8.036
